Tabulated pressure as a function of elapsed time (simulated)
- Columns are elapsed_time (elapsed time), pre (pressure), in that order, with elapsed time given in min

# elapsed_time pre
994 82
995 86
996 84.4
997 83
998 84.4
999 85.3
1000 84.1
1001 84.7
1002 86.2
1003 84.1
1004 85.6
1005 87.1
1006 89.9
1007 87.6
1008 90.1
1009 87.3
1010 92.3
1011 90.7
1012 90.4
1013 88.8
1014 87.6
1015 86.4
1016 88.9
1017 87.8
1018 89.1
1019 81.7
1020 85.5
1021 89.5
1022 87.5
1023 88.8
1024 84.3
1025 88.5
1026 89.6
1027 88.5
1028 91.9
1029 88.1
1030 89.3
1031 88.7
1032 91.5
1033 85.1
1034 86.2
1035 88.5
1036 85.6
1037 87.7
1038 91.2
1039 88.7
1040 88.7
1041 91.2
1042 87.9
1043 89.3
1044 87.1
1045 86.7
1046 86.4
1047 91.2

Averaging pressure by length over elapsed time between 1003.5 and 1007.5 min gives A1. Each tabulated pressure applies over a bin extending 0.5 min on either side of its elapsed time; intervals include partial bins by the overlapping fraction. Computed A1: 87.5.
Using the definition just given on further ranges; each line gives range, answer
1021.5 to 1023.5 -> 88.2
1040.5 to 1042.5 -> 89.6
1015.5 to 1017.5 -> 88.3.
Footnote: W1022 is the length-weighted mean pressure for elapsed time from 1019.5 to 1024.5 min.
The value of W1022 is 87.1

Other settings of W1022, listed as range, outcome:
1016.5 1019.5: 86.2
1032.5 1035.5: 86.6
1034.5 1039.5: 88.3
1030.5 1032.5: 90.1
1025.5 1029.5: 89.5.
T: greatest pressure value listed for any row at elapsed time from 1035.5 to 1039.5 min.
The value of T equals 91.2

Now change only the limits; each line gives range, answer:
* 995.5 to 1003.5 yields 86.2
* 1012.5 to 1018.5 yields 89.1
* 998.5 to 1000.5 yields 85.3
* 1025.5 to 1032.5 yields 91.9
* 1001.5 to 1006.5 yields 89.9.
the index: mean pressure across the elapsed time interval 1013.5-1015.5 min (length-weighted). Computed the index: 87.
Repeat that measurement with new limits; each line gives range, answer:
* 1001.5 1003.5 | 85.2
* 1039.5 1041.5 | 90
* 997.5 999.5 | 84.8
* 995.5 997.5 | 83.7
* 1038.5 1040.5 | 88.7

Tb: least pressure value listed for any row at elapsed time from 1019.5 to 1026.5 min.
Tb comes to 84.3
